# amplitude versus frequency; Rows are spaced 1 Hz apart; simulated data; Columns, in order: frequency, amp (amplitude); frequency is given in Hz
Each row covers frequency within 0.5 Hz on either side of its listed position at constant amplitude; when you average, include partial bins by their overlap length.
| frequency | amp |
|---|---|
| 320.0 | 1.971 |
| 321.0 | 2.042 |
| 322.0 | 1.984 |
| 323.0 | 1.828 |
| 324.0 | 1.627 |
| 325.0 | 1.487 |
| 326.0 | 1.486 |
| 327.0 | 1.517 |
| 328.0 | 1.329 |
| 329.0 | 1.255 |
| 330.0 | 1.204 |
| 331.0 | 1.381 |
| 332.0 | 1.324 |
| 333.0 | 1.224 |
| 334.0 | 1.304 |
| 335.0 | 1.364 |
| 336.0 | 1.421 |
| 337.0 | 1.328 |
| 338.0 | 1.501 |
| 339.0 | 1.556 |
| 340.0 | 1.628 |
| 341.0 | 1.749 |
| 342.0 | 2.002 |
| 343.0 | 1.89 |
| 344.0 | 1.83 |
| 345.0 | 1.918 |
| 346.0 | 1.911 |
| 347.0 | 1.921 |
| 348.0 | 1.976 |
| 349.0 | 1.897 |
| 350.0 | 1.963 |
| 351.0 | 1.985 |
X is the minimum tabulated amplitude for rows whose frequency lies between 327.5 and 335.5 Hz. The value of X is 1.204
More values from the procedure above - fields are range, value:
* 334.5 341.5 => 1.328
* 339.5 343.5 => 1.628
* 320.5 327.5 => 1.486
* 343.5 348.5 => 1.83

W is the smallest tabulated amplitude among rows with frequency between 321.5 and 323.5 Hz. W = 1.828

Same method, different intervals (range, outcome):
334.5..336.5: 1.364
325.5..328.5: 1.329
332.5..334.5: 1.224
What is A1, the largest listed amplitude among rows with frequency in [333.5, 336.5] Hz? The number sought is 1.421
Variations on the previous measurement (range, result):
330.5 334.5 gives 1.381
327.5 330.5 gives 1.329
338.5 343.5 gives 2.002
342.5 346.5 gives 1.918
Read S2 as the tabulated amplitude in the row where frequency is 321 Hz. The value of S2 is 2.042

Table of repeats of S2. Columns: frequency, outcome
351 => 1.985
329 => 1.255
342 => 2.002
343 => 1.89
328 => 1.329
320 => 1.971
